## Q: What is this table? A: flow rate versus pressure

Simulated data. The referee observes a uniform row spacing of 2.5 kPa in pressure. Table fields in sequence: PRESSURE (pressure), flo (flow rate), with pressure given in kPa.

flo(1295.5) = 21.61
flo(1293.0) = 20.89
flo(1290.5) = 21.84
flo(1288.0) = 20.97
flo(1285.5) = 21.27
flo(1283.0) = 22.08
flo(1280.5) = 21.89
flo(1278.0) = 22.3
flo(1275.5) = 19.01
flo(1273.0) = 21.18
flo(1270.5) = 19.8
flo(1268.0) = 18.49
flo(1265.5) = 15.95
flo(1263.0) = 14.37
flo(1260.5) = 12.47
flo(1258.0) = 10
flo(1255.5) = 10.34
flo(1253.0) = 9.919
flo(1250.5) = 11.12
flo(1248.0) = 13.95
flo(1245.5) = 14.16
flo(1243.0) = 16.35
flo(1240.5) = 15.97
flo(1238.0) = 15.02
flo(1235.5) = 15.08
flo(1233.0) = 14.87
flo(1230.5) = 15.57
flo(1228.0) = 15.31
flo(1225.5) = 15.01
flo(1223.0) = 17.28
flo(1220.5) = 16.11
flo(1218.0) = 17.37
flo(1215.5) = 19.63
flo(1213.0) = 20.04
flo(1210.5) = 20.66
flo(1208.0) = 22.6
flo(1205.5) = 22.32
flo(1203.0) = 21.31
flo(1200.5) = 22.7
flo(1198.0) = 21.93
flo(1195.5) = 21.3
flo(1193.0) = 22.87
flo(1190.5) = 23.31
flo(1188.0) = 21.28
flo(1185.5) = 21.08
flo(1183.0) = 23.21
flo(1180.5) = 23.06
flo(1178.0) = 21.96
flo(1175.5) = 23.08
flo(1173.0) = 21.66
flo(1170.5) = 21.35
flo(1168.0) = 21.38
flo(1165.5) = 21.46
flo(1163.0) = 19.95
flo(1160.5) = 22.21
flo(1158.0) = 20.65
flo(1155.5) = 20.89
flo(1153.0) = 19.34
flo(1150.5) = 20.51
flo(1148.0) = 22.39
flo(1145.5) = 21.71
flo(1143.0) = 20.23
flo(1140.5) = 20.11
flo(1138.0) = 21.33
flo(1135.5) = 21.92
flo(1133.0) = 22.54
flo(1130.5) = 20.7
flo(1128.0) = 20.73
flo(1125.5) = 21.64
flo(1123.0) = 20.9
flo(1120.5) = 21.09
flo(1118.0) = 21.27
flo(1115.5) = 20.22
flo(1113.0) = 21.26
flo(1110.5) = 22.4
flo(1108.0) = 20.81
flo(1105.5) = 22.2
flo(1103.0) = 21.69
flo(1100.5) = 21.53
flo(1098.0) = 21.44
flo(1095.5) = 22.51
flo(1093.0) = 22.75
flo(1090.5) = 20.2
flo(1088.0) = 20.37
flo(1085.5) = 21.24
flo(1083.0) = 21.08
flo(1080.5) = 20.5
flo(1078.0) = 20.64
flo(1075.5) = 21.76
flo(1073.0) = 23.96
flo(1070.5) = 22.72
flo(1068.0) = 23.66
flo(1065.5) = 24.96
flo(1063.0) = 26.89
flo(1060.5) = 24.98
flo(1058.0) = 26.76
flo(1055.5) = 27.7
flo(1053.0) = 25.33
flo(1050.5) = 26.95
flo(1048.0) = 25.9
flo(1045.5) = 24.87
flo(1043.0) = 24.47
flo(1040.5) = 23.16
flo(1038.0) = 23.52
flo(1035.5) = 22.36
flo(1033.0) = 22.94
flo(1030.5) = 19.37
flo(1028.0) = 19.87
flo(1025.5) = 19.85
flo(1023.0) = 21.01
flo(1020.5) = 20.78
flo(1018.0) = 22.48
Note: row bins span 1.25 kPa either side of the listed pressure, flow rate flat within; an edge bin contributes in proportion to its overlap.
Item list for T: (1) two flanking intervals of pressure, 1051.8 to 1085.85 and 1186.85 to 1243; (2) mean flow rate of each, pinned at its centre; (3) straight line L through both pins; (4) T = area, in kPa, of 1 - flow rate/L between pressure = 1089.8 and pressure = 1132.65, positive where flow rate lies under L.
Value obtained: 1.8 kPa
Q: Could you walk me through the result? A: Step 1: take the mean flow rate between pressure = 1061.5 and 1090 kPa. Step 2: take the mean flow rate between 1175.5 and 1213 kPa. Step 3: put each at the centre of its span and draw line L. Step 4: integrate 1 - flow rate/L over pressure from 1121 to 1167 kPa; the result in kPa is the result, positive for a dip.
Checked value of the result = 2.4 kPa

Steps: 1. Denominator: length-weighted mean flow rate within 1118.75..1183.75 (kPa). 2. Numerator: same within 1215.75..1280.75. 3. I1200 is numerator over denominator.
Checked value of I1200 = 0.7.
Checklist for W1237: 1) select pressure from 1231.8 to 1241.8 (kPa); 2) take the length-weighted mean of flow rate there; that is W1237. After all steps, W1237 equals 15.2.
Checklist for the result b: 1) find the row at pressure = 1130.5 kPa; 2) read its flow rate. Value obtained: 20.7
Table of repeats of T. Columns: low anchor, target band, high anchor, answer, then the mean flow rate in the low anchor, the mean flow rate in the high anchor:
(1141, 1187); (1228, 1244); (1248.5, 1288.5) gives 2.45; 21.4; 16.8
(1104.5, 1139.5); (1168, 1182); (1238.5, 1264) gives -3.36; 21.3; 12.9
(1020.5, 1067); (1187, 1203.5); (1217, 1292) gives -3.17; 23.9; 16.5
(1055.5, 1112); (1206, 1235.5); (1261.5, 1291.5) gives 4.25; 22.6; 19.9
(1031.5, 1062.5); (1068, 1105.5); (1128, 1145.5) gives 2.51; 24.9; 21.1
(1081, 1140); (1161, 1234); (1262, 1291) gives 0.89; 21.4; 19.9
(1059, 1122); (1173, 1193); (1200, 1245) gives -3.47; 22.1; 17.8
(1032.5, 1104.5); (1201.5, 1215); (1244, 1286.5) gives -2.16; 23.3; 16.3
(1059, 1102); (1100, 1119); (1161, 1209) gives 0.76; 22.4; 22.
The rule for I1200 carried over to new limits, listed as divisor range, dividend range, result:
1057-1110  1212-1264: 0.66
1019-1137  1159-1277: 0.82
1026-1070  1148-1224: 0.87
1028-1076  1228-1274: 0.61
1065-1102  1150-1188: 0.98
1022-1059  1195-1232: 0.81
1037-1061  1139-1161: 0.82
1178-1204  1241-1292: 0.76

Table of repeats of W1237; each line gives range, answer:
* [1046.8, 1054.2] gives 26.1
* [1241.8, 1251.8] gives 13.9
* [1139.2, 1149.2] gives 21.1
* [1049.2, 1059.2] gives 26.7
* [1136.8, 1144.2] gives 20.6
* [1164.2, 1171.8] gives 21.4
